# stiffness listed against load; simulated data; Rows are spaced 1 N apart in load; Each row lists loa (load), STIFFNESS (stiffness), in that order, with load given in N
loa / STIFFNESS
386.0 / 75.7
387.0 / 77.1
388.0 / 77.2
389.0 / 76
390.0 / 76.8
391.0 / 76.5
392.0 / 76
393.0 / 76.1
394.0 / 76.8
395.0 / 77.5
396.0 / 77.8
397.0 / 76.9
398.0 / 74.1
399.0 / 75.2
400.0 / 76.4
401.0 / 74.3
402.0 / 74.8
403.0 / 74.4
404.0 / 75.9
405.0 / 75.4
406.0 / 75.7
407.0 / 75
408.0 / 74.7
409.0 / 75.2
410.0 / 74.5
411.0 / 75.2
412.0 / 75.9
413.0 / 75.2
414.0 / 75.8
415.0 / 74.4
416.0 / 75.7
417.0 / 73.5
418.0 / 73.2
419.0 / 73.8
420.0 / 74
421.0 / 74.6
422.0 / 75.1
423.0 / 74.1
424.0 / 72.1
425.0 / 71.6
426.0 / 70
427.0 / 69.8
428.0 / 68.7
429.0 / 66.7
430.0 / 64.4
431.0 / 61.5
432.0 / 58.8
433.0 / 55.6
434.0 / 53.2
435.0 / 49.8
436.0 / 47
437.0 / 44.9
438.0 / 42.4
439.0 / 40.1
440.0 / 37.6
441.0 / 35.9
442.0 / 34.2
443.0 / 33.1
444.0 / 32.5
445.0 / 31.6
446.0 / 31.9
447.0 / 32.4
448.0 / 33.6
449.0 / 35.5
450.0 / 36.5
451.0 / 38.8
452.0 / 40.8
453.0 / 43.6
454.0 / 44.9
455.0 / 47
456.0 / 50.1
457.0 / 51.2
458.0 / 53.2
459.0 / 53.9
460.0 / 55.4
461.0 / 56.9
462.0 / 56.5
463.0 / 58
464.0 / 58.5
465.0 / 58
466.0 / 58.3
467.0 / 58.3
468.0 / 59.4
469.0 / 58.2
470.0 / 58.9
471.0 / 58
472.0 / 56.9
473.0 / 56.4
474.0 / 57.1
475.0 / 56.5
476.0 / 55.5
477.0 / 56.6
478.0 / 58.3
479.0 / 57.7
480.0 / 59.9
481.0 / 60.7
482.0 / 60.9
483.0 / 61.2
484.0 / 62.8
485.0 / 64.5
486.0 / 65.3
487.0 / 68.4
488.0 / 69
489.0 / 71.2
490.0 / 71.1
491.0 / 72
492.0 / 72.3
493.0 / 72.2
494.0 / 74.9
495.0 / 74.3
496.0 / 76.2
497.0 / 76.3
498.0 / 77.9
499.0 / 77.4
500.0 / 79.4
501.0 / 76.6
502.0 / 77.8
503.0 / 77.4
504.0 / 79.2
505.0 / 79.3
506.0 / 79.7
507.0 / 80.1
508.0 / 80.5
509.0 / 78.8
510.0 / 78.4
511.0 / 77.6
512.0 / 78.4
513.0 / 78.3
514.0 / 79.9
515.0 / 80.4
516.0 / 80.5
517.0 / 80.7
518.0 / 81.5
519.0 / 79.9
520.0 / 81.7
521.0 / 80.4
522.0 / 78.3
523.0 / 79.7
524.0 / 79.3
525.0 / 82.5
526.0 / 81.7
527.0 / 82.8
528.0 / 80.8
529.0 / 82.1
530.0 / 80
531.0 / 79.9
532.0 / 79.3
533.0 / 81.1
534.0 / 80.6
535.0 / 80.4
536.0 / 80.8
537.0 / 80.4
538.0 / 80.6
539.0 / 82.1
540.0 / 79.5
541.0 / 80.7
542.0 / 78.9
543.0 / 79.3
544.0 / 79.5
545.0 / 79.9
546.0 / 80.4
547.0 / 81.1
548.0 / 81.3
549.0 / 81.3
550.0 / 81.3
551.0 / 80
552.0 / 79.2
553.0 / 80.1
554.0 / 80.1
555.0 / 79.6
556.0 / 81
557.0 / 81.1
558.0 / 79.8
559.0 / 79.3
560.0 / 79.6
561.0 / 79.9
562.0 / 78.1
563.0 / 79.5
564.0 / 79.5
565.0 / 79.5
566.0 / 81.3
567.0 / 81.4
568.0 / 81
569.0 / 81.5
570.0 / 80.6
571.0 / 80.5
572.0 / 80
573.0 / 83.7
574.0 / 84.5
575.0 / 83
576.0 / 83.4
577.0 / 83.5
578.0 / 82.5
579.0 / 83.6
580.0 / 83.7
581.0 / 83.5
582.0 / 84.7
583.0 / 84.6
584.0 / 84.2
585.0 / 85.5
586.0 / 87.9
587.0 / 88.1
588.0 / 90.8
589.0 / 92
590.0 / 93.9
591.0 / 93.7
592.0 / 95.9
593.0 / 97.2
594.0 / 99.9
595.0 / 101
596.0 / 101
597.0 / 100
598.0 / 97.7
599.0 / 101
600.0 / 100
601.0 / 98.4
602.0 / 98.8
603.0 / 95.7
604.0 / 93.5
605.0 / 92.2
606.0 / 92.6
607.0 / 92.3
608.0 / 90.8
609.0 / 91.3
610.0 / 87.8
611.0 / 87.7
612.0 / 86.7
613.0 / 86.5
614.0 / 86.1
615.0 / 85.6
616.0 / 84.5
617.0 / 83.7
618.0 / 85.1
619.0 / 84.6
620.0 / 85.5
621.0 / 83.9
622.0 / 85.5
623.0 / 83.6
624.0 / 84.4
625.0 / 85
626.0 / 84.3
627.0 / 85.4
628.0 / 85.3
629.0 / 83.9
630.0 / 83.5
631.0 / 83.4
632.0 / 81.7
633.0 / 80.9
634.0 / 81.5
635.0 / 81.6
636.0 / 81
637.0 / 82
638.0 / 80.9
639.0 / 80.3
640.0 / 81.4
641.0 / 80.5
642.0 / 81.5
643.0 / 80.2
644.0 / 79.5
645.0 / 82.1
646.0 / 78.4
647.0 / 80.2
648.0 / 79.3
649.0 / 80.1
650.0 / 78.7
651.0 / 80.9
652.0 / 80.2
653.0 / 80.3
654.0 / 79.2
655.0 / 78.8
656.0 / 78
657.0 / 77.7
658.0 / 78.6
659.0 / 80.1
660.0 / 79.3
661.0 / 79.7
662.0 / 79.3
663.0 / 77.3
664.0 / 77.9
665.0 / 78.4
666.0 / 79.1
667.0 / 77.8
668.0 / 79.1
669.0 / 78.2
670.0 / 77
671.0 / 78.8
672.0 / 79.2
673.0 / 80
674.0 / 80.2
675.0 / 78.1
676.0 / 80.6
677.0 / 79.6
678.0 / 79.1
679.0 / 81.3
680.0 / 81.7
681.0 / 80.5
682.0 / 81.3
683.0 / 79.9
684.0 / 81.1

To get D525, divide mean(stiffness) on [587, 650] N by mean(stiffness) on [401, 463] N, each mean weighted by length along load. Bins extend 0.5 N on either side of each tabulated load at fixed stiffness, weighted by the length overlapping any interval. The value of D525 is 1.50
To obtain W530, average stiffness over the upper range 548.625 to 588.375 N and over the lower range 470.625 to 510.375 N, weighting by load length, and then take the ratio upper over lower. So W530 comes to 1.19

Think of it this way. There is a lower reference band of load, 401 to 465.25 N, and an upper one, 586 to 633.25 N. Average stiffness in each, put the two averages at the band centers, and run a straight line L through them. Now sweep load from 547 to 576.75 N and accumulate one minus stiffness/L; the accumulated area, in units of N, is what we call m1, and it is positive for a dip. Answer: 0.3 N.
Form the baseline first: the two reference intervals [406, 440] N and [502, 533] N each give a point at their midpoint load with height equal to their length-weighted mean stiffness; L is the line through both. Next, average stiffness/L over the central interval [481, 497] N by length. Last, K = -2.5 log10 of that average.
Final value 0.104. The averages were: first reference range 66.6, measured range 69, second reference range 80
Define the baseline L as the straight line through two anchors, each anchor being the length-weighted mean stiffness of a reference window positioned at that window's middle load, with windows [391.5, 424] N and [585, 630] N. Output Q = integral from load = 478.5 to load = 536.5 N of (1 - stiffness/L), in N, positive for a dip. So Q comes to 4.9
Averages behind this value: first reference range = 75.2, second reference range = 90.6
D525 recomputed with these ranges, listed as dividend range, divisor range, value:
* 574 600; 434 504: 1.61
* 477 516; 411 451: 1.28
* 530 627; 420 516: 1.40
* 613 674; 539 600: 0.96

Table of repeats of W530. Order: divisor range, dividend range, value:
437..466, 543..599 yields 1.93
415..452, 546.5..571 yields 1.48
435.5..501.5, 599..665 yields 1.51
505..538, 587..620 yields 1.15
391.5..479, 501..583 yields 1.34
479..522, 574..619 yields 1.21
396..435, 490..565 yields 1.10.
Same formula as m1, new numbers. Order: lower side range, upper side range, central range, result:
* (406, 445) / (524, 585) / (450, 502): 6.7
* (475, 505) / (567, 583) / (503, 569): -3.3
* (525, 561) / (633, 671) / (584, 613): -5.0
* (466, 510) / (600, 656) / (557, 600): -4.2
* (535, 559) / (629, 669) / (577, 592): -1.3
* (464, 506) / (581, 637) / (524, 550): -1.6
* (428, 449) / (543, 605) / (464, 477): -0.8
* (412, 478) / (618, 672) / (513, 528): -3.6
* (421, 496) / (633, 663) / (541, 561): -3.7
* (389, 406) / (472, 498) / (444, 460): 6.3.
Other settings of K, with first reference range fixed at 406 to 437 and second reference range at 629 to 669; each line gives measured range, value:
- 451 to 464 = 0.36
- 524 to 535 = -0.09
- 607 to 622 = -0.11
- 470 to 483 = 0.23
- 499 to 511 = -0.08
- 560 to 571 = -0.06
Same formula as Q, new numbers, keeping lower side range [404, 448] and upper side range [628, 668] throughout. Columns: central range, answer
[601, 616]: -2.7 N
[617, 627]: -0.9 N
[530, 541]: -1.6 N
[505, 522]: -2.8 N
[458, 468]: 1.1 N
